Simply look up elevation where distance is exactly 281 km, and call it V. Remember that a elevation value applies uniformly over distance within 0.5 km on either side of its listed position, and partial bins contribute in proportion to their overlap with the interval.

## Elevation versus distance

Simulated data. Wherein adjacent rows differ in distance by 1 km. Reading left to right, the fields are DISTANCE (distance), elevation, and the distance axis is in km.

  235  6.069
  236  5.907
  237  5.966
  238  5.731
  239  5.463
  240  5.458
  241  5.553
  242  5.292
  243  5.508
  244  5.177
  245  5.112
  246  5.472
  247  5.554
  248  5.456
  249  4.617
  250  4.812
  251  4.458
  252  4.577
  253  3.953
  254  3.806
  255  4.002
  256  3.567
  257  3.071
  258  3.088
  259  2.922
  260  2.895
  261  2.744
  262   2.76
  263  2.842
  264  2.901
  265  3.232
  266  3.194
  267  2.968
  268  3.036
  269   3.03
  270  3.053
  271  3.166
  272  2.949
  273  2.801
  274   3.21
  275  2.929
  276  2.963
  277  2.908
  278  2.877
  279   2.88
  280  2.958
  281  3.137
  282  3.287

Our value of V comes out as 3.137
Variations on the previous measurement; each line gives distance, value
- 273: 2.801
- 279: 2.88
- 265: 3.232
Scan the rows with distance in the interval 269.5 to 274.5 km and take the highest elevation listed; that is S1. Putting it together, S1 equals 3.21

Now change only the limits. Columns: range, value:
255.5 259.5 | 3.567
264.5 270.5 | 3.232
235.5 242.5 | 5.966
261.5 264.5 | 2.901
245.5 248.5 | 5.554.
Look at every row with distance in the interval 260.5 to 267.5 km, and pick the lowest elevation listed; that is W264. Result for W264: 2.744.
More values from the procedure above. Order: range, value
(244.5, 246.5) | 5.112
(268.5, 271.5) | 3.03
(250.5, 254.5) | 3.806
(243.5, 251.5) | 4.458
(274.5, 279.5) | 2.877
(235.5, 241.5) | 5.458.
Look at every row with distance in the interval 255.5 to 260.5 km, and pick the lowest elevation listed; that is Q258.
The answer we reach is 2.895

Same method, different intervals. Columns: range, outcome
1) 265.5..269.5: 2.968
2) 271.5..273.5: 2.801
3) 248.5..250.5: 4.617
